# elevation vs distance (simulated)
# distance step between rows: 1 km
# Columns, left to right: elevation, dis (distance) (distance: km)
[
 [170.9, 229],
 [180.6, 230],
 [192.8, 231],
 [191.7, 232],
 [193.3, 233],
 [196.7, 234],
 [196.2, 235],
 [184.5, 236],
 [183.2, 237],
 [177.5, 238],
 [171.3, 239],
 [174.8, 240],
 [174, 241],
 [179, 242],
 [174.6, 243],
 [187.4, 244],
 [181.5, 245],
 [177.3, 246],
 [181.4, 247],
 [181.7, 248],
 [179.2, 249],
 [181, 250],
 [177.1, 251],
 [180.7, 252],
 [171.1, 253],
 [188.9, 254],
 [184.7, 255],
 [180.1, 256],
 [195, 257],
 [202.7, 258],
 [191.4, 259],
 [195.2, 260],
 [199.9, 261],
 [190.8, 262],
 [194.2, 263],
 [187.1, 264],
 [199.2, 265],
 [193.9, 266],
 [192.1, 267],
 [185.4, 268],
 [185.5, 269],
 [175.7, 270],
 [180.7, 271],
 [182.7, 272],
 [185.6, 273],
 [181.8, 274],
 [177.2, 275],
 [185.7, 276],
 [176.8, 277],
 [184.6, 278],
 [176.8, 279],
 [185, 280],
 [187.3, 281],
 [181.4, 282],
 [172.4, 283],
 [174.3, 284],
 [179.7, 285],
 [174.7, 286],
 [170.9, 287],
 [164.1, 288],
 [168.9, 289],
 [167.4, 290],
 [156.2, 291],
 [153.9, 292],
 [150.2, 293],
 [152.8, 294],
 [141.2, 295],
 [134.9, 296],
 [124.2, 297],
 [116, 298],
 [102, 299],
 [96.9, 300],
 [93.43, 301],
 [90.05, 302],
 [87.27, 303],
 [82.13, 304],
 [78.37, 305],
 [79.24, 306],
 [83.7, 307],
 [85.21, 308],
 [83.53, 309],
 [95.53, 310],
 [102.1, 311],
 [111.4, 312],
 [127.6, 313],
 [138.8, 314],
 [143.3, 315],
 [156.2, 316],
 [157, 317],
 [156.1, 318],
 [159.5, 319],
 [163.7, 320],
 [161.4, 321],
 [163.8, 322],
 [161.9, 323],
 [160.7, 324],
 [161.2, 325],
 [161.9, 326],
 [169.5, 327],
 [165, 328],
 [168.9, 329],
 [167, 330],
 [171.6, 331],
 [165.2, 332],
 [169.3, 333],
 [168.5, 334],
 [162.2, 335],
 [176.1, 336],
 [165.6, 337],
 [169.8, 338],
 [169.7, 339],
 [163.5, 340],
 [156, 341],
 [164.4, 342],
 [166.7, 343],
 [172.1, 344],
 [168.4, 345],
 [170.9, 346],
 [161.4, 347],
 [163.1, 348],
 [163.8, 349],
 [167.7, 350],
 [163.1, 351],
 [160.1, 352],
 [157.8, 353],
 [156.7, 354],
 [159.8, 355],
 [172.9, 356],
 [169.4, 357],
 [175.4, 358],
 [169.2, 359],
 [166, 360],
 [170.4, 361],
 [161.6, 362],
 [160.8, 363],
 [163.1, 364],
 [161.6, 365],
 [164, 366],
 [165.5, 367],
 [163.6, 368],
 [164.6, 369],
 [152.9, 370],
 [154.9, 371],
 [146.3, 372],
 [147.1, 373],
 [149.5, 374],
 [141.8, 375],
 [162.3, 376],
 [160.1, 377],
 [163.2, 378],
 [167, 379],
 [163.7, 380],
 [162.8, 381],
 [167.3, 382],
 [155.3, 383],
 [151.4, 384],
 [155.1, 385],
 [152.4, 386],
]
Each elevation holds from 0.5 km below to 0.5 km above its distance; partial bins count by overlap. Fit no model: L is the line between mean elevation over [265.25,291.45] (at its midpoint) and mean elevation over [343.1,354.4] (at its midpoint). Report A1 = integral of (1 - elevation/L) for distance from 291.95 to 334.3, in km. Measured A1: 9.3 km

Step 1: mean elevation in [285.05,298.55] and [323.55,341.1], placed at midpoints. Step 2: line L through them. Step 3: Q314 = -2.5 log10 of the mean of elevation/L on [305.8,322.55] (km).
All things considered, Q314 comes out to 0.24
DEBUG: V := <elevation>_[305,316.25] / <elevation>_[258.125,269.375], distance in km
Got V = 0.56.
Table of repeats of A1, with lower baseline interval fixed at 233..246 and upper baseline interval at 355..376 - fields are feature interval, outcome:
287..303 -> 3.6 km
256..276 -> -1.3 km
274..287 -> -0.3 km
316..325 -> 0.4 km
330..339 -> -0.1 km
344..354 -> 0.0 km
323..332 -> 0.1 km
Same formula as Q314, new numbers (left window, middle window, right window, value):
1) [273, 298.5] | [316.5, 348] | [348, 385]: -0.01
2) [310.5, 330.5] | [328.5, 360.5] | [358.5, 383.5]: -0.07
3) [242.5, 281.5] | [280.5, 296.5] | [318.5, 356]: 0.09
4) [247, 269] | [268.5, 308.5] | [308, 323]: 0.10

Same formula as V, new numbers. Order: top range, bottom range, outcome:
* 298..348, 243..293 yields 0.78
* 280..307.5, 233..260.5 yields 0.74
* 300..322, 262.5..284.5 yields 0.63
